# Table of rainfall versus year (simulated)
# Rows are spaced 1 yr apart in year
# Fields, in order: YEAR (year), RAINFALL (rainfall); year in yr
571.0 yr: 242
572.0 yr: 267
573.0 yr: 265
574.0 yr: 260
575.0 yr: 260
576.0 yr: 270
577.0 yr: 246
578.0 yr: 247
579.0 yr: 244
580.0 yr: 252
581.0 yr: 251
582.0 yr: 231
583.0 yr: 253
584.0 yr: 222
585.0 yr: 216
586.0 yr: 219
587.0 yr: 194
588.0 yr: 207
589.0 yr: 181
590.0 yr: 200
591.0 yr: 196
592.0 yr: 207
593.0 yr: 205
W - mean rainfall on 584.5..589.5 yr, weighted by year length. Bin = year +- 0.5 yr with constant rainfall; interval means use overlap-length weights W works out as 203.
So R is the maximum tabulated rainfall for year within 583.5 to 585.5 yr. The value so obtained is 222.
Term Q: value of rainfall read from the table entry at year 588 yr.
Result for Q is 207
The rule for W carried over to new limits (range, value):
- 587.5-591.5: 196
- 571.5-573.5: 266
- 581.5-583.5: 242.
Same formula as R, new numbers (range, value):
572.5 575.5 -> 265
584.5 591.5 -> 219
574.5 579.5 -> 270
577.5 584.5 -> 253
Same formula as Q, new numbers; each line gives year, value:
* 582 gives 231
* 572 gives 267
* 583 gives 253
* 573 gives 265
